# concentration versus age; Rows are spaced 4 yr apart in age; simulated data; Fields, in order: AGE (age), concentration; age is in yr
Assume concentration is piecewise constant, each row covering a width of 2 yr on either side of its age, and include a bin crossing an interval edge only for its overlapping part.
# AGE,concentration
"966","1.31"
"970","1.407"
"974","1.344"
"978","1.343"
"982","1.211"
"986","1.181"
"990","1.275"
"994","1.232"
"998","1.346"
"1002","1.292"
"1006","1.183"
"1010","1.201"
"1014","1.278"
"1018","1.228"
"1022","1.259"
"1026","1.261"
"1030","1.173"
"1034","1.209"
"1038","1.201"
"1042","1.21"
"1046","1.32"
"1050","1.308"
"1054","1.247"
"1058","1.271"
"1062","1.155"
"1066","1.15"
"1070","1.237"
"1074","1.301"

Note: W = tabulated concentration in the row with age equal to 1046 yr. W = 1.32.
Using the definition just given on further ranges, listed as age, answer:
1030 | 1.173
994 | 1.232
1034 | 1.209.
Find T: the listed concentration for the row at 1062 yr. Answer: 1.155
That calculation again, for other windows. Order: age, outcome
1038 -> 1.201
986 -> 1.181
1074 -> 1.301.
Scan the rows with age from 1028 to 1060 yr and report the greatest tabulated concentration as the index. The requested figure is 1.32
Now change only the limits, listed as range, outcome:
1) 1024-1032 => 1.261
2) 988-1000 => 1.346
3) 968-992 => 1.407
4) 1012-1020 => 1.278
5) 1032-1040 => 1.209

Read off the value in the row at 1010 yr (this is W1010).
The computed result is 1.201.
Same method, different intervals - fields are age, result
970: 1.407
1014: 1.278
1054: 1.247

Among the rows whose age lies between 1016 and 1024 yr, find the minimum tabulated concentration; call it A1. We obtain 1.228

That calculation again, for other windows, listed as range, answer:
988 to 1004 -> 1.232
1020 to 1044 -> 1.173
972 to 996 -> 1.181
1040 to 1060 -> 1.21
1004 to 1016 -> 1.183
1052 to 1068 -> 1.15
